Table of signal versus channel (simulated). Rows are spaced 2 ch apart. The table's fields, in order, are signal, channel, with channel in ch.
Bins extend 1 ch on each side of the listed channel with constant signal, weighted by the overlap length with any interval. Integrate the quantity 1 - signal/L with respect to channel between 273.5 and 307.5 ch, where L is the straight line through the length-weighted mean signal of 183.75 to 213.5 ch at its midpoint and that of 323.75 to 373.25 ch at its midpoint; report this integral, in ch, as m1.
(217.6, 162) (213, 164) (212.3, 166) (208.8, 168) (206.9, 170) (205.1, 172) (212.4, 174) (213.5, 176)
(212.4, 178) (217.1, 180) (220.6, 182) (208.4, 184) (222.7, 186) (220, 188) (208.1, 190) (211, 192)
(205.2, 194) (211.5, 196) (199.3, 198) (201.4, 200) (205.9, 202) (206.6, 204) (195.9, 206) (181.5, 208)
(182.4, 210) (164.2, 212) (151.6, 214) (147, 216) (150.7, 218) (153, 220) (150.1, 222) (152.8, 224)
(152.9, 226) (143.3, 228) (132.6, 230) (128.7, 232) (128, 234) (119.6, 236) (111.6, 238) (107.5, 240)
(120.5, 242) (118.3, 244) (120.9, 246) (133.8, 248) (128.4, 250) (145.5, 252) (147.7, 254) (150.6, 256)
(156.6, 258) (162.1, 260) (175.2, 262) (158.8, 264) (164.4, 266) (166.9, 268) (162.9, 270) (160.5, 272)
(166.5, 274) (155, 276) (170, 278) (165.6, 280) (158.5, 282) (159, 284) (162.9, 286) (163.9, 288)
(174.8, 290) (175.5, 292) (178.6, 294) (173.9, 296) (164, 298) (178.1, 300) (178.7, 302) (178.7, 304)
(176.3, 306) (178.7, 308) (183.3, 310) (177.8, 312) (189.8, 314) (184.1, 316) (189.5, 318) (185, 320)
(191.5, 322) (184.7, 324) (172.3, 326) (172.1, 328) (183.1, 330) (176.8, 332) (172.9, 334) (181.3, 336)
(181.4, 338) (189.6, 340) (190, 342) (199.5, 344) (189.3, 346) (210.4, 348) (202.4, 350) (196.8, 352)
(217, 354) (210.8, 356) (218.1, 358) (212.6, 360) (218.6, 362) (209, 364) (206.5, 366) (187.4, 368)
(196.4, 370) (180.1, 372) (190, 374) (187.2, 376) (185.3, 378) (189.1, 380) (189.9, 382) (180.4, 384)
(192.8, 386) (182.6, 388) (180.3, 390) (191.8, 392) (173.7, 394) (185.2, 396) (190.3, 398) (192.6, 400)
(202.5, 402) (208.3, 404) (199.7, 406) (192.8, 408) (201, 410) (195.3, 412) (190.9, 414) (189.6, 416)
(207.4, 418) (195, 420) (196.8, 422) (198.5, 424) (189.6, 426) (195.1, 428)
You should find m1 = 4.71 ch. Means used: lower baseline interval 201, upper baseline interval 194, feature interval 170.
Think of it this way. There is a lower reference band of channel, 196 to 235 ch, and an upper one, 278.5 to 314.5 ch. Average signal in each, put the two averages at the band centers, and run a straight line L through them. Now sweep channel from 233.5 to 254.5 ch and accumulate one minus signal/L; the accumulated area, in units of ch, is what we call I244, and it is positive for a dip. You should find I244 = 5.4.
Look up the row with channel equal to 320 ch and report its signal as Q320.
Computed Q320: 185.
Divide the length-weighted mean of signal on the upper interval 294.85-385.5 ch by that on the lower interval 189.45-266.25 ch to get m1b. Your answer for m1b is 1.2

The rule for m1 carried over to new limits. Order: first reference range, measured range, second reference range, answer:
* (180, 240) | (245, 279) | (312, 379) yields 5.0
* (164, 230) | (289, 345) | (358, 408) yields 3.5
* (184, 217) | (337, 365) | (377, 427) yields -1.5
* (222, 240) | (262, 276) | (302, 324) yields -0.7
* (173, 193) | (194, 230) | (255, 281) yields 4.4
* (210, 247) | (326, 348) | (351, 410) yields -0.6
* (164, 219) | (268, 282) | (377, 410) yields 2.3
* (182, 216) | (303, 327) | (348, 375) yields 2.3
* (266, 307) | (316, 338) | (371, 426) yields -0.5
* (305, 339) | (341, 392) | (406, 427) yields -2.4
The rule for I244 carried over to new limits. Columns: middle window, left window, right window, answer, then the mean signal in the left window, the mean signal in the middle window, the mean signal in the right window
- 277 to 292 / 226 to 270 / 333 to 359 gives -0.4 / 140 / 166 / 197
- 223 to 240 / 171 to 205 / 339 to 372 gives 6.2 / 211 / 132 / 203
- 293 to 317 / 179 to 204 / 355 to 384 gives 2.9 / 211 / 178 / 198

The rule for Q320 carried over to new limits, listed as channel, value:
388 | 182.6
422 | 196.8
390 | 180.3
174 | 212.4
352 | 196.8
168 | 208.8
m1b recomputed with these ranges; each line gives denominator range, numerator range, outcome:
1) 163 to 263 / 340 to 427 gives 1.13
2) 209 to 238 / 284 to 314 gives 1.20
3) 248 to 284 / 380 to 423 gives 1.22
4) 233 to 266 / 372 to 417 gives 1.38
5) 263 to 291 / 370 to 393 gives 1.14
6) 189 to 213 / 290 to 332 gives 0.91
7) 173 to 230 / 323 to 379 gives 1.03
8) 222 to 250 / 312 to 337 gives 1.41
